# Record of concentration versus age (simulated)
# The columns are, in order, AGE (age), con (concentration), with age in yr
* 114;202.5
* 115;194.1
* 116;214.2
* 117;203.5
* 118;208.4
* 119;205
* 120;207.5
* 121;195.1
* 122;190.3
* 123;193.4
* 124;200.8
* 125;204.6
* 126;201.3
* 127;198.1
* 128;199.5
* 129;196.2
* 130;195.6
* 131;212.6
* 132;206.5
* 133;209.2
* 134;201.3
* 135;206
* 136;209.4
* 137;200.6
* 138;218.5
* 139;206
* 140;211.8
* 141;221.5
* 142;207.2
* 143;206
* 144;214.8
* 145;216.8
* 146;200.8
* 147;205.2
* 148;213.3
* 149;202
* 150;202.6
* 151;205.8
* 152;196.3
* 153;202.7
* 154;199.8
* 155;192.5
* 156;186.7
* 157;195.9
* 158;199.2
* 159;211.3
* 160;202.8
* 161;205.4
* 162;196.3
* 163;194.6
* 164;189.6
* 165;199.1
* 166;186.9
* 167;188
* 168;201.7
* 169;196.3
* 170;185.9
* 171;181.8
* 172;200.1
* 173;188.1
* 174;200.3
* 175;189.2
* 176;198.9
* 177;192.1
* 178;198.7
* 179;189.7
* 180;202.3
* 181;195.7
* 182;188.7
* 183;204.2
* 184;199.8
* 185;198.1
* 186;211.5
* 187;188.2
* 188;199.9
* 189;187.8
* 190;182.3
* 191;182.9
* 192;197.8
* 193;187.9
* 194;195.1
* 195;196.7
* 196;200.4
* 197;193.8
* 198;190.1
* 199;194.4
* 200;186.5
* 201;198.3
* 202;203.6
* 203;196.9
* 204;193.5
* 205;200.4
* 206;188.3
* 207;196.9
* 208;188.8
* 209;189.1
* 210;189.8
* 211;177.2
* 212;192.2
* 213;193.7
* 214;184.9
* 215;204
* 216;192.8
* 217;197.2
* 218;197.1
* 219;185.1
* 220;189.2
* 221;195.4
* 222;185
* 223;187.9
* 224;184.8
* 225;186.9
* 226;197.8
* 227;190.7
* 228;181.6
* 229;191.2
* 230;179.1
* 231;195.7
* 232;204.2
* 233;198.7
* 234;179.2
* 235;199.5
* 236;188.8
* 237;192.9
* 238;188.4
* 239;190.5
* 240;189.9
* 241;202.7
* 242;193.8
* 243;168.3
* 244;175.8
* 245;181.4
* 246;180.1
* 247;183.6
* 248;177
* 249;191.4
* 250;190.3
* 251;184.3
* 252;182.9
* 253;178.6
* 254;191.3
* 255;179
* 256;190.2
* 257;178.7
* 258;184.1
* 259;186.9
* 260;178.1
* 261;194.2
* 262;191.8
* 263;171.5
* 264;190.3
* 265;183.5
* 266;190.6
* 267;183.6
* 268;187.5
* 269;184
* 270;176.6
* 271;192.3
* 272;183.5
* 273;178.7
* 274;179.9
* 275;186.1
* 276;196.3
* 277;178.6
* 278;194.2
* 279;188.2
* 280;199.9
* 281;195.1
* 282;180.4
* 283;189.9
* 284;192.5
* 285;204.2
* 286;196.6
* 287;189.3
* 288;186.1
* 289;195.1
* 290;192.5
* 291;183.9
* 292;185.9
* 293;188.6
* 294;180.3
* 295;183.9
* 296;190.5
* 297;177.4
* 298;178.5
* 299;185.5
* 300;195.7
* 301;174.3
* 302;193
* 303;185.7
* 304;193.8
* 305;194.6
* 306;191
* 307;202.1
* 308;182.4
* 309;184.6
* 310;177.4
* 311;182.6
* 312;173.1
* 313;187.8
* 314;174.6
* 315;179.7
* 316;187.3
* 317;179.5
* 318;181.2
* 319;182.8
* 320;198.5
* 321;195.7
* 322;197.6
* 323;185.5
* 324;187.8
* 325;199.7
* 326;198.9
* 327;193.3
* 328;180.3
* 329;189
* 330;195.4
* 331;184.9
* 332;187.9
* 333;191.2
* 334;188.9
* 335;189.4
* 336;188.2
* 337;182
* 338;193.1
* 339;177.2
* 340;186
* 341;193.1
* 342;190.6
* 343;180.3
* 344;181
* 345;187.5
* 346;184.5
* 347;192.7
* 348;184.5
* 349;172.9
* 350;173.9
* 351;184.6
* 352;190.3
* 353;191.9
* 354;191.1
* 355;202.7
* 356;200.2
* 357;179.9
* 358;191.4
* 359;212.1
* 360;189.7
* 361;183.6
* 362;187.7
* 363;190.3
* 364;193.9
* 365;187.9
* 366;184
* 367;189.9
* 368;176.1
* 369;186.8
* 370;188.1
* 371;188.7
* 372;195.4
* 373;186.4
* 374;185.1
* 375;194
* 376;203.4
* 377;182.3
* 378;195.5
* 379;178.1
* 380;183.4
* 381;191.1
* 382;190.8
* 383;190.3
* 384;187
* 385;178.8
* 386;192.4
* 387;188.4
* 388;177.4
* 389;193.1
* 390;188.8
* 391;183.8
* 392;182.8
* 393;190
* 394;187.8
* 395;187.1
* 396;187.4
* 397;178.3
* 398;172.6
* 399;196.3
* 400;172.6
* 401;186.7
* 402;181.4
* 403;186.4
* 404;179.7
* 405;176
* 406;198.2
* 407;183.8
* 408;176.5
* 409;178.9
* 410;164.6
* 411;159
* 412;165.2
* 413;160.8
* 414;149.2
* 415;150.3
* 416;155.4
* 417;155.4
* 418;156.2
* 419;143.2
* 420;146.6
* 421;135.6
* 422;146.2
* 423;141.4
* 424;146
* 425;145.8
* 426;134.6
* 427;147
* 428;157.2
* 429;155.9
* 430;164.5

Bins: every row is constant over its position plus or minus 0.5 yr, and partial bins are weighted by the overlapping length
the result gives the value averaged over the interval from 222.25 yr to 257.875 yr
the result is 187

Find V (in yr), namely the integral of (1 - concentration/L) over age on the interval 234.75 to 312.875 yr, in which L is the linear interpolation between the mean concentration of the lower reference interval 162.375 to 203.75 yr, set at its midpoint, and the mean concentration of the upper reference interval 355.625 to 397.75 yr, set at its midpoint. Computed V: 1.9 yr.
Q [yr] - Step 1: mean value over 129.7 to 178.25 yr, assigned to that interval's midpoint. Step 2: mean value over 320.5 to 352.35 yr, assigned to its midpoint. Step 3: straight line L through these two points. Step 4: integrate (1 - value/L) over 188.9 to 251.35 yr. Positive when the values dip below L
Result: 1.9 yr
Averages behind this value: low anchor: 201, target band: 190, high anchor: 188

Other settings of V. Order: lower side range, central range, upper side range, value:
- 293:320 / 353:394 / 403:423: -4.4 yr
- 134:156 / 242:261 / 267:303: 0.9 yr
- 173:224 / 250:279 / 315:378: 1.0 yr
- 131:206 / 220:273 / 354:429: 1.3 yr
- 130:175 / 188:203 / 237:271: 0.1 yr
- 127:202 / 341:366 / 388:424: -1.6 yr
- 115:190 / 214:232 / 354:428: 0.3 yr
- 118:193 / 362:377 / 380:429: -1.2 yr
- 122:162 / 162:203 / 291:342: 1.2 yr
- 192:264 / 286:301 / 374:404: 0.1 yr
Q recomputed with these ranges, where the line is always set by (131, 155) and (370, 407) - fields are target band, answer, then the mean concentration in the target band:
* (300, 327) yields 0.7 yr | 188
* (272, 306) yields 1.1 yr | 188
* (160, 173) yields 0.7 yr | 194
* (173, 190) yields 0.7 yr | 196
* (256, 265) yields 0.6 yr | 185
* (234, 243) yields 0.4 yr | 191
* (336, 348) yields 0.3 yr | 186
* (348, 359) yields 0.0 yr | 189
